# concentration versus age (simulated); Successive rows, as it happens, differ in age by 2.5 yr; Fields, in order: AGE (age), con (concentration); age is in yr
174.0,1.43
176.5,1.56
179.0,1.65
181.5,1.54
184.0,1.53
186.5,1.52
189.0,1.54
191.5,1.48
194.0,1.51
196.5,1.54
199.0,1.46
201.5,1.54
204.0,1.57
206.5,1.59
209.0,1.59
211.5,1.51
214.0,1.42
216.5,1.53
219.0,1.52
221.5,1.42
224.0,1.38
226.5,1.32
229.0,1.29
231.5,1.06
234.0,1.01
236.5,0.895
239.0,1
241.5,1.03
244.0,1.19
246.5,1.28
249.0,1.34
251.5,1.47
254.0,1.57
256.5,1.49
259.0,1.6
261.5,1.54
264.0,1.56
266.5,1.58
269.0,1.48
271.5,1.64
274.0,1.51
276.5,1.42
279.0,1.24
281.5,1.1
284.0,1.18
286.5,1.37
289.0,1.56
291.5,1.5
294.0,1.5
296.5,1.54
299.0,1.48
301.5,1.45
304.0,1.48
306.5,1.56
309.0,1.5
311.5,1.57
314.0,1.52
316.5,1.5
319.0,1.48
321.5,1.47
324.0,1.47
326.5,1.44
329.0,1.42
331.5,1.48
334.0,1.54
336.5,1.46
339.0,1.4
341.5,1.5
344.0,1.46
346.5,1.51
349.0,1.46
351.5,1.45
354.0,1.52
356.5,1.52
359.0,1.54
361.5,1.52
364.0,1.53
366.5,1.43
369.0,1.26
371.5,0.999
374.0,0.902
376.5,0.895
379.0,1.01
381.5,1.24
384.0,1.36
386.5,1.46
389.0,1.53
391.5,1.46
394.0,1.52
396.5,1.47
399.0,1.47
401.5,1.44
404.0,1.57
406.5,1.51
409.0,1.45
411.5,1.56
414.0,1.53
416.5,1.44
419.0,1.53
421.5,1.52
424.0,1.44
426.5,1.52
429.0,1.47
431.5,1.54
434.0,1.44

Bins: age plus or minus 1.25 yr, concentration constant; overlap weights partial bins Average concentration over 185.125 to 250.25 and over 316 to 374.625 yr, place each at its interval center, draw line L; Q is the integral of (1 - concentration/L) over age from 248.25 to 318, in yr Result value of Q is -3.7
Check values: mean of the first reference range 1.37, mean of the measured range 1.47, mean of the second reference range 1.43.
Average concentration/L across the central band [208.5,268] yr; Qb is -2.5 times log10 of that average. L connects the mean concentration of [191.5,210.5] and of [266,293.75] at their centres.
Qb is 0.094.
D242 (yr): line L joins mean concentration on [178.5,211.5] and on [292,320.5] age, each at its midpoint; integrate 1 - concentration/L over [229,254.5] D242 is 5.8 yr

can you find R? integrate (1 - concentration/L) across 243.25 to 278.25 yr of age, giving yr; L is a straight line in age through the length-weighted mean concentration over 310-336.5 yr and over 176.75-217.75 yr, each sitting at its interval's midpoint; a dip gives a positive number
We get 0.76 yr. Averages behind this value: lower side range 1.53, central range 1.48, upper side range 1.49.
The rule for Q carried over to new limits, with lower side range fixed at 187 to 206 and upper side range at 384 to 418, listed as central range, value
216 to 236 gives 2.97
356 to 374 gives 1.62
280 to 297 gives 1.39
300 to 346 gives 0.55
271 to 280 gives 0.40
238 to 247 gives 2.37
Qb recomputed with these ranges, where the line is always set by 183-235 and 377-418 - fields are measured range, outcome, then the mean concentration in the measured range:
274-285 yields 0.14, 1.27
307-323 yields -0.05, 1.51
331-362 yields -0.04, 1.49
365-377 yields 0.27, 1.12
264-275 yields -0.08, 1.55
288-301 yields -0.05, 1.51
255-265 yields -0.08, 1.55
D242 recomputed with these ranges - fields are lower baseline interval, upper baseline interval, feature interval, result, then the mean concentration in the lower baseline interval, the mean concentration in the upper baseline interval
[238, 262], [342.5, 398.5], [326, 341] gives -1.1 yr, 1.35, 1.37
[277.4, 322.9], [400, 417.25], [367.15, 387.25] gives 4.7 yr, 1.44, 1.5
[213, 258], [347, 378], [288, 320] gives -4.7 yr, 1.29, 1.34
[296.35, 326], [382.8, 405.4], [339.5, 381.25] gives 4.0 yr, 1.5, 1.48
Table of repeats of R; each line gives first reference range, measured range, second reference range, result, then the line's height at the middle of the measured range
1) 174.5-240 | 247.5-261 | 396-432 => -0.5 yr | 1.44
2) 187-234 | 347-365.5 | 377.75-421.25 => -0.7 yr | 1.45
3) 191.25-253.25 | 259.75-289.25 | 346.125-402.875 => -1.5 yr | 1.36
